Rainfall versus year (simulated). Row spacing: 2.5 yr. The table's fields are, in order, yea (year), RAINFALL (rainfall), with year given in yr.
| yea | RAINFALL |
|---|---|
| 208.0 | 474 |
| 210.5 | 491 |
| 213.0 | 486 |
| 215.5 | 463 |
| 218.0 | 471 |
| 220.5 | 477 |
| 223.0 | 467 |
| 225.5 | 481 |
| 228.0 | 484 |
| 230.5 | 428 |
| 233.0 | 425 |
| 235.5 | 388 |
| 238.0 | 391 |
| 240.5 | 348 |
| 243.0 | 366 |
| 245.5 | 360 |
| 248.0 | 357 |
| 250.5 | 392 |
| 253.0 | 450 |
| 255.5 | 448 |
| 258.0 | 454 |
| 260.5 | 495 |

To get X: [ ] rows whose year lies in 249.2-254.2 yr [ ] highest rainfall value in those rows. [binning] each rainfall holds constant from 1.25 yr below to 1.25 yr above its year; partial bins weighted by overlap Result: 450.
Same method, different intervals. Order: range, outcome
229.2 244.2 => 428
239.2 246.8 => 366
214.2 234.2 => 484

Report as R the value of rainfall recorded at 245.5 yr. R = 360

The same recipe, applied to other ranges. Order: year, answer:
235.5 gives 388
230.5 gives 428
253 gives 450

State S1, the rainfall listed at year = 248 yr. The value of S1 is 357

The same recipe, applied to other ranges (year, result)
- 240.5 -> 348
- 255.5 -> 448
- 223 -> 467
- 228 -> 484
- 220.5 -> 477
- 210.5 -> 491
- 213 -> 486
